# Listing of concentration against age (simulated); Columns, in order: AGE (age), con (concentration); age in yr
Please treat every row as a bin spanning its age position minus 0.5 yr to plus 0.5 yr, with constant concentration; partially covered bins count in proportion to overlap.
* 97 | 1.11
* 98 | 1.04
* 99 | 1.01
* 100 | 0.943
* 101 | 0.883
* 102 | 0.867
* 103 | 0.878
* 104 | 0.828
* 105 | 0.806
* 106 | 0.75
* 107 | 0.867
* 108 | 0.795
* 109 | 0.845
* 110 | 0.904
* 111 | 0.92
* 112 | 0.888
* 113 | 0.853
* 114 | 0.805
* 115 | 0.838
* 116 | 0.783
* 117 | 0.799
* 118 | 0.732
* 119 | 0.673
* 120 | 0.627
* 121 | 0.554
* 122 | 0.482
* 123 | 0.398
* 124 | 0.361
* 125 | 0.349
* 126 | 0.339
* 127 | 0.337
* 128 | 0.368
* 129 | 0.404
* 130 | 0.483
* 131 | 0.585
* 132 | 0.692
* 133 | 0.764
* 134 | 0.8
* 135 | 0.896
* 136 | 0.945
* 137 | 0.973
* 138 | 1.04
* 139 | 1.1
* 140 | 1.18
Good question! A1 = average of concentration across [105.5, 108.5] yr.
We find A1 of 0.804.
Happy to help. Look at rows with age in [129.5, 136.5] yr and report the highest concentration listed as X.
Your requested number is 0.945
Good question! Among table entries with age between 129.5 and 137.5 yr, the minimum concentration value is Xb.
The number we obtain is 0.483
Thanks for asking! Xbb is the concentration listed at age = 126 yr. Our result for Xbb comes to 0.339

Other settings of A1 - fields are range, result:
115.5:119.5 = 0.747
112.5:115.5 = 0.832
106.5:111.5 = 0.866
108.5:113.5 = 0.882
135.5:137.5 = 0.959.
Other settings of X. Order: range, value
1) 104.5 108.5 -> 0.867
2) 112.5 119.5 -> 0.853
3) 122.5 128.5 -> 0.398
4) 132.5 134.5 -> 0.8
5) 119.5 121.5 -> 0.627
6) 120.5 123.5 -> 0.554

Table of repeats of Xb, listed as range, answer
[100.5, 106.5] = 0.75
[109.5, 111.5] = 0.904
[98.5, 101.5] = 0.883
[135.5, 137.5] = 0.945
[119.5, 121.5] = 0.554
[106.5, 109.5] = 0.795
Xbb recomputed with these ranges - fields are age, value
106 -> 0.75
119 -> 0.673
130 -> 0.483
